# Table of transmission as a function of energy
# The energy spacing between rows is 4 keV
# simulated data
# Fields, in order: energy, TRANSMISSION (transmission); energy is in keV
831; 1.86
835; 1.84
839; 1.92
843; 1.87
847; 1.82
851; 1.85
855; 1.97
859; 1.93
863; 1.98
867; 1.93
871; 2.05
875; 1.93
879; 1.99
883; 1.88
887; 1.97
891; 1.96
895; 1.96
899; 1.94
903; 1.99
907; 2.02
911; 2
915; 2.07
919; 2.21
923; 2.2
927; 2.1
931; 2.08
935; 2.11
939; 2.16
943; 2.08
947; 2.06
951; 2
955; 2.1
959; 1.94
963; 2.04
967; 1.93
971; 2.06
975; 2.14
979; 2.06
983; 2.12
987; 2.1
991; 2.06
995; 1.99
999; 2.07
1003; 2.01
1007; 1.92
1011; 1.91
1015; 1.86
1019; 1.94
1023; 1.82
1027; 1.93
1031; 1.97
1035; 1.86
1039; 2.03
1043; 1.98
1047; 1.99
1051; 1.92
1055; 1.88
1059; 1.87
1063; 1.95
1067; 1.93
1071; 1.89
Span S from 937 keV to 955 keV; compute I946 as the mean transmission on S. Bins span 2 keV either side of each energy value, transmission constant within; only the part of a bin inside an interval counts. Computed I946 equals 2.08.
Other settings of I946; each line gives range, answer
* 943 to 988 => 2.05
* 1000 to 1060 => 1.93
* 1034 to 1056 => 1.95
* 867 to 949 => 2.04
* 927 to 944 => 2.11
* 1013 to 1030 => 1.89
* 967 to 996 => 2.07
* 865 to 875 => 1.98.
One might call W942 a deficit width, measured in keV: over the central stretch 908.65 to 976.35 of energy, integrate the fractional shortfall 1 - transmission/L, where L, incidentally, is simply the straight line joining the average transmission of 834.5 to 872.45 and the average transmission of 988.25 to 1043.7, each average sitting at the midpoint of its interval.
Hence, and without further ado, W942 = -4.77 keV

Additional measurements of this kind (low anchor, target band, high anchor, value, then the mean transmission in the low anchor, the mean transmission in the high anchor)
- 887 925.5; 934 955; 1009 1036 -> -1.0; 2.04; 1.9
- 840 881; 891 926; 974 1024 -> -1.6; 1.93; 2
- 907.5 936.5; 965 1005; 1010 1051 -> -1.0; 2.11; 1.93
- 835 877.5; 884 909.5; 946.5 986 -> 0.0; 1.92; 2.05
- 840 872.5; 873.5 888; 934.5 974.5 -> 0.1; 1.92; 2.05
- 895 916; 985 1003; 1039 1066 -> -0.8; 2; 1.94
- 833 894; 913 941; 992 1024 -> -2.9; 1.93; 1.95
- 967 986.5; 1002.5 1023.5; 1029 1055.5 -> 1.0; 2.08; 1.95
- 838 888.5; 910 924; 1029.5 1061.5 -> -1.4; 1.93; 1.94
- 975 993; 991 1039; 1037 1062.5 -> 1.9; 2.09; 1.95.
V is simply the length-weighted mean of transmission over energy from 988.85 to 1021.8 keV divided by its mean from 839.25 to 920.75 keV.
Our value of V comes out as 1.0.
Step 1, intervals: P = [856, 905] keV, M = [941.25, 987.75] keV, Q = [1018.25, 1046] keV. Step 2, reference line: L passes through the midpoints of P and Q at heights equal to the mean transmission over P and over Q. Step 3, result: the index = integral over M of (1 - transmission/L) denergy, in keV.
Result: -2.5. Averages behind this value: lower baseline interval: 1.96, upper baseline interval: 1.93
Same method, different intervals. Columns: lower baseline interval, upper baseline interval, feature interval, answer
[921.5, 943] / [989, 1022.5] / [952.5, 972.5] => 0.4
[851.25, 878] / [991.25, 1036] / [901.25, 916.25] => -0.5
